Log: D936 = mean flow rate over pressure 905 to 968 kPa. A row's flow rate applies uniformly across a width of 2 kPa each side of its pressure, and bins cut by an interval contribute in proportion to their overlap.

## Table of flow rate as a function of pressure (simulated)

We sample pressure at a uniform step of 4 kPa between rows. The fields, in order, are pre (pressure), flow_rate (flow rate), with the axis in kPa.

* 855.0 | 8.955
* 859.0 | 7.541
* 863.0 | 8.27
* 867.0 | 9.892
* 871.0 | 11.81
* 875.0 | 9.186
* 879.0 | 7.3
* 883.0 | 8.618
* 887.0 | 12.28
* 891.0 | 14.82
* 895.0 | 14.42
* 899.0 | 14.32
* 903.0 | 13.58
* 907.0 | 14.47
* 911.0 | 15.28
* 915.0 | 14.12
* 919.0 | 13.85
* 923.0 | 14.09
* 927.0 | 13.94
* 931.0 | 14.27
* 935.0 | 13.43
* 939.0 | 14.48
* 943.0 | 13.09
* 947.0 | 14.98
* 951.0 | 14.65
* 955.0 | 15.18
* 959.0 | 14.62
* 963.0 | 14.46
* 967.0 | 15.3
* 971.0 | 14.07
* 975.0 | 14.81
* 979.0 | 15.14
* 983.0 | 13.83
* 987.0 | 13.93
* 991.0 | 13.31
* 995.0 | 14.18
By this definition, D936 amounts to 14.4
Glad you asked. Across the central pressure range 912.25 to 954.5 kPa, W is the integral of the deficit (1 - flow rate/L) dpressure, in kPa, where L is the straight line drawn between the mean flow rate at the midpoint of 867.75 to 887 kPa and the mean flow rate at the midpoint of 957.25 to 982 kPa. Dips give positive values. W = -5.0 kPa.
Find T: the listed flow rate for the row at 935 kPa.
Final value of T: 13.43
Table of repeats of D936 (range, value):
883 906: 13.5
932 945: 13.7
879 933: 13.5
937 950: 14.2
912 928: 14.1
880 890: 10.6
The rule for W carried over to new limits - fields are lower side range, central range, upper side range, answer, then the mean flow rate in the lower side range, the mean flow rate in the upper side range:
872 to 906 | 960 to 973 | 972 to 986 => -0.43 kPa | 11.9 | 14.5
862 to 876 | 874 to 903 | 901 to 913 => 1.41 kPa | 9.94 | 14.4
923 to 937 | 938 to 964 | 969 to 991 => -0.81 kPa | 13.9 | 14.3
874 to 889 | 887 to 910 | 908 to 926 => -4.96 kPa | 9.36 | 14.3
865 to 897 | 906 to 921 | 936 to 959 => -2.06 kPa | 11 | 14.4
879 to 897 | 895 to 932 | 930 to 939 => -3.40 kPa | 12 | 13.9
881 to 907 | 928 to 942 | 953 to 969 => 0.22 kPa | 13.1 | 14.9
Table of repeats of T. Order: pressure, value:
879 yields 7.3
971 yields 14.07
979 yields 15.14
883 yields 8.618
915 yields 14.12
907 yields 14.47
